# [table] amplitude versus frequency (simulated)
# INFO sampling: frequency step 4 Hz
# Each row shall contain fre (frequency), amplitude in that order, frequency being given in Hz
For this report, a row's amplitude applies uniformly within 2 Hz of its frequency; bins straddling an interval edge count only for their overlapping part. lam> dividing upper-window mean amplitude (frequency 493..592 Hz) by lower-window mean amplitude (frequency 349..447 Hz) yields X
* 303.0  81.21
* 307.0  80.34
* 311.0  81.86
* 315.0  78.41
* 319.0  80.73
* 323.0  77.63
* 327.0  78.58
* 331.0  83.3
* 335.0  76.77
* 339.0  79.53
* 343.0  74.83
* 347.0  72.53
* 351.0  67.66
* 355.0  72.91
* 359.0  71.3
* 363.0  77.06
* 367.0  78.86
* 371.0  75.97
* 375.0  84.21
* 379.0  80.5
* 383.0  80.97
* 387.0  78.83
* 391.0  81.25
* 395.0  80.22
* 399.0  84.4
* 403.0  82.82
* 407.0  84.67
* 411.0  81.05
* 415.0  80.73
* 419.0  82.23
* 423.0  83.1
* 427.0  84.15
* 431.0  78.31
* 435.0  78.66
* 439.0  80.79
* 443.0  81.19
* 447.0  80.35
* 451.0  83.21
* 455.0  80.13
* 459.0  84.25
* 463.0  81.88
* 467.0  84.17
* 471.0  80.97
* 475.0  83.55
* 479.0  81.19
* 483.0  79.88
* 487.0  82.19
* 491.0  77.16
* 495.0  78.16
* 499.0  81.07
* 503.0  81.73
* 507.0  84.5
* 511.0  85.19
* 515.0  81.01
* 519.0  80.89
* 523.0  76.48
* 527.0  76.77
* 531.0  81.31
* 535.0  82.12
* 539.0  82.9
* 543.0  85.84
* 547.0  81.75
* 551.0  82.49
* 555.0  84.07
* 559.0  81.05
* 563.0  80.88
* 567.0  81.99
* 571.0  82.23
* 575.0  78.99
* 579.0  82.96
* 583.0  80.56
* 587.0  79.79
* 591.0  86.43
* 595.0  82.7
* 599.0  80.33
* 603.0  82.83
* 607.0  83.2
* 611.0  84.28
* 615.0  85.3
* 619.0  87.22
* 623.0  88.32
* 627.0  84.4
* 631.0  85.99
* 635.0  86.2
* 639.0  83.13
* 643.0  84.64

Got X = 1.02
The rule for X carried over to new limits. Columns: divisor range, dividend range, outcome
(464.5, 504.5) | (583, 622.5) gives 1.03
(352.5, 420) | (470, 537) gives 1.01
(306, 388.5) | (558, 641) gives 1.07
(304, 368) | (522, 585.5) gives 1.06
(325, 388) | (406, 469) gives 1.06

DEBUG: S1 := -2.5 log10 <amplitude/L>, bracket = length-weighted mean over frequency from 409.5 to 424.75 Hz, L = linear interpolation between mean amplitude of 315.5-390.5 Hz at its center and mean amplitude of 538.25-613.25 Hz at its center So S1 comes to -0.04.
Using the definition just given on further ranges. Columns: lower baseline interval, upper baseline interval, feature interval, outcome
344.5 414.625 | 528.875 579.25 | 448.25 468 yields -0.032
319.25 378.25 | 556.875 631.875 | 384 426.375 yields -0.051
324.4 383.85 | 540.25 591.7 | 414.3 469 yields -0.035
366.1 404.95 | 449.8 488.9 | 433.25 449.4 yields 0.018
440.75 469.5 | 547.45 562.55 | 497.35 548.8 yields 0.008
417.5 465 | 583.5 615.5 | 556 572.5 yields 0.012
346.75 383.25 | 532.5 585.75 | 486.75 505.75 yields 0.002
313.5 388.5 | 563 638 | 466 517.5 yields -0.010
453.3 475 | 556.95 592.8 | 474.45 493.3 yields 0.023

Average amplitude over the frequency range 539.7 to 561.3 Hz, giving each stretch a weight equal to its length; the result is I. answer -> 83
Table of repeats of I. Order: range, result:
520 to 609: 81.7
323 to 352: 76.6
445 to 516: 81.7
